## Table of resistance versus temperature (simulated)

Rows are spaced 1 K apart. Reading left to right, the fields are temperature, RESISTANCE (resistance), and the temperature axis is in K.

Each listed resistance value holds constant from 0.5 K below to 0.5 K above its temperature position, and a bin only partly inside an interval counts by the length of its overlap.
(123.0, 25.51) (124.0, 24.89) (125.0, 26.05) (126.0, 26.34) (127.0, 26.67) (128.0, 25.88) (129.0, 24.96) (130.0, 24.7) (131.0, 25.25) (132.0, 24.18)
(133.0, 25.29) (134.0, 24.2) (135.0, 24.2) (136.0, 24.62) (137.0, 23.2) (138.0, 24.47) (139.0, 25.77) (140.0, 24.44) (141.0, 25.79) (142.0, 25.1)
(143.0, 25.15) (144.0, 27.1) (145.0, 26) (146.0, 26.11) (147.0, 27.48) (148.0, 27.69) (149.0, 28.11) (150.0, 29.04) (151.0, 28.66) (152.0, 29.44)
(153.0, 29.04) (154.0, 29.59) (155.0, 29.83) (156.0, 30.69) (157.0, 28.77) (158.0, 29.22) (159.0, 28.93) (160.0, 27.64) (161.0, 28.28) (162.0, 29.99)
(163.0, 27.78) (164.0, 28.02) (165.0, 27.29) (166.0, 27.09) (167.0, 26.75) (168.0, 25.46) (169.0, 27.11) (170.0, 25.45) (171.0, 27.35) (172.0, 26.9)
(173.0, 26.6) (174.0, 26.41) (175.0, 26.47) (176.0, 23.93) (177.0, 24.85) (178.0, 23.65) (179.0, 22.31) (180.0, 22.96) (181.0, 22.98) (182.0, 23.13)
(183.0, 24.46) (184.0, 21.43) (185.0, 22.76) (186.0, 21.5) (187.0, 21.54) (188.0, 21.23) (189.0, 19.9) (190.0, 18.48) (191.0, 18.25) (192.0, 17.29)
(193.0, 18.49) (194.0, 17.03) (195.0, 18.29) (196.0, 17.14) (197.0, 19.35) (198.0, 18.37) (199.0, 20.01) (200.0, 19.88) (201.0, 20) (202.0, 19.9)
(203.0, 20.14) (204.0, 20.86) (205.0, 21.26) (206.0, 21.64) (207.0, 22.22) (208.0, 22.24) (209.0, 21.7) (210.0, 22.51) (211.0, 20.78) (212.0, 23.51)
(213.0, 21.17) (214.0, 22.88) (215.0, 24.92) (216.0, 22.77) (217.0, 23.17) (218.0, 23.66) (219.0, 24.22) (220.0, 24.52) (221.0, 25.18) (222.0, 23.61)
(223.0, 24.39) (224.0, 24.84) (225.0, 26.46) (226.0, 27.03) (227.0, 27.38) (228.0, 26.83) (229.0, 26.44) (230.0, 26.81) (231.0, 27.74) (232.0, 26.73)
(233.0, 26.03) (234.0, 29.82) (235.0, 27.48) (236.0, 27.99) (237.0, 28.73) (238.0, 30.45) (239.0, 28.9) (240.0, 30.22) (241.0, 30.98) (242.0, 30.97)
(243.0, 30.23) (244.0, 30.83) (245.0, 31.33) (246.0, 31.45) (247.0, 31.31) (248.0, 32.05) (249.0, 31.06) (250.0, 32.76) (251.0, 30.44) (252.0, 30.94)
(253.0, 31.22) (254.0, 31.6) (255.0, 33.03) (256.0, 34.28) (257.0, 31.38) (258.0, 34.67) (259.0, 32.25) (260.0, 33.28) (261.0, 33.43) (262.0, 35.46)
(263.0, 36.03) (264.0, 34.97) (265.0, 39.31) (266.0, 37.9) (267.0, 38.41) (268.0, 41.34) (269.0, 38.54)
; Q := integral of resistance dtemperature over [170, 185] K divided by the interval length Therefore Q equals 24.5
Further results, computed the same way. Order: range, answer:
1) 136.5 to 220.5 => 24.1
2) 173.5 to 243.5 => 23.6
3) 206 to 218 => 22.5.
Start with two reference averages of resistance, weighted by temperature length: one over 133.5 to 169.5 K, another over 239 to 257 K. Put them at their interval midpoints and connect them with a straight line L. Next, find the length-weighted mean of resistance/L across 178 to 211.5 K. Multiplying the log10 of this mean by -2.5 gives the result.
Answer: 0.37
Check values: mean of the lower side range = 27.2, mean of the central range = 20.7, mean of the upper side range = 31.4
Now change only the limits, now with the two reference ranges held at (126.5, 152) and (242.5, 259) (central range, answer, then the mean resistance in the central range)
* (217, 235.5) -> 0.17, 26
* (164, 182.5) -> 0.09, 25.4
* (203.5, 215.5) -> 0.32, 22.1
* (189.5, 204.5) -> 0.46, 18.9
